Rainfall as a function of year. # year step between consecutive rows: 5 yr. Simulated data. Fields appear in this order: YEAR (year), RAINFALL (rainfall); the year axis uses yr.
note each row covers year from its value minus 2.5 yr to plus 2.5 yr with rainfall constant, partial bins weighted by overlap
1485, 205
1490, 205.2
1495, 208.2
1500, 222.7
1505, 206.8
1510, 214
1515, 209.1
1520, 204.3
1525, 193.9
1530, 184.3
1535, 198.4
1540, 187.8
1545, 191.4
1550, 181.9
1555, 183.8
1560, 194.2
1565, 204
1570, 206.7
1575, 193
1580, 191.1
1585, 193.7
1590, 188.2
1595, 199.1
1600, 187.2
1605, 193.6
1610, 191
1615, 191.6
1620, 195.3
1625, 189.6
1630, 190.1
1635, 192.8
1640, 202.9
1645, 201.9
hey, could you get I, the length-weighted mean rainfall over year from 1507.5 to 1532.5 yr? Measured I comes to 201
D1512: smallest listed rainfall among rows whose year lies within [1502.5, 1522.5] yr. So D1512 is 204.3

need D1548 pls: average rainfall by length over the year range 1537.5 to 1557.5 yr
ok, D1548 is 186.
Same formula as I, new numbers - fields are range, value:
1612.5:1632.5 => 192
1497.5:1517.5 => 213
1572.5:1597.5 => 193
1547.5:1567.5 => 191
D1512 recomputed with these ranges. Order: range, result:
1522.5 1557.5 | 181.9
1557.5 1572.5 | 194.2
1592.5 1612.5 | 187.2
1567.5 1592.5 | 188.2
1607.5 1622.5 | 191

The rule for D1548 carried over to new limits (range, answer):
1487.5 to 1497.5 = 207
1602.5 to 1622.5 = 193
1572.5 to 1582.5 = 192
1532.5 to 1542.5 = 193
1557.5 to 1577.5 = 199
